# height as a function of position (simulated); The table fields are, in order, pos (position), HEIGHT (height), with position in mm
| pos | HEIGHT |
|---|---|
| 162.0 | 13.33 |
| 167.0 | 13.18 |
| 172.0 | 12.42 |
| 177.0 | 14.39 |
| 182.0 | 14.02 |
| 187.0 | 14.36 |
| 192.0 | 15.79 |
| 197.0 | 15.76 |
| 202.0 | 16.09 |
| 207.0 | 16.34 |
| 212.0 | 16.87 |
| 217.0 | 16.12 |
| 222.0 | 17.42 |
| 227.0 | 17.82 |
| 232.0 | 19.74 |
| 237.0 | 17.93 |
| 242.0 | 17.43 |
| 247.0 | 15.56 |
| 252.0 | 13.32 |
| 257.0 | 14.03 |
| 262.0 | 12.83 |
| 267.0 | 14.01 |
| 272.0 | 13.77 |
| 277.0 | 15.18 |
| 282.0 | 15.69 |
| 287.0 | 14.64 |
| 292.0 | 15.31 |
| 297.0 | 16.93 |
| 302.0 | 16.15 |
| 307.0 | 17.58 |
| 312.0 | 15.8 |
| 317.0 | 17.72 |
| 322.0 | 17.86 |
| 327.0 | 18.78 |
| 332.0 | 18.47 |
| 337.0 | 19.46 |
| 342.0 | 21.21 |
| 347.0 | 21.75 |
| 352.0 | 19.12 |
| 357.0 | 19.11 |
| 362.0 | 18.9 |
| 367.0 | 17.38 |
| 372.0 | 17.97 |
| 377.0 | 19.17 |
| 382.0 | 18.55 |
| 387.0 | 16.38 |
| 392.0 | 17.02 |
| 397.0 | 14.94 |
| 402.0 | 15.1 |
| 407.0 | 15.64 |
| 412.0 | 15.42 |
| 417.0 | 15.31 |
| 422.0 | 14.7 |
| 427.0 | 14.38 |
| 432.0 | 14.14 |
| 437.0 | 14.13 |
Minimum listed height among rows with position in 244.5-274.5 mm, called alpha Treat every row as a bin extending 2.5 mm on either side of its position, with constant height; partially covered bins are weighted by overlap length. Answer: 12.83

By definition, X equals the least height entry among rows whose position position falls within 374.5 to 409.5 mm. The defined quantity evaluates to 14.94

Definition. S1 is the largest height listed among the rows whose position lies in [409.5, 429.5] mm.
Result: 15.42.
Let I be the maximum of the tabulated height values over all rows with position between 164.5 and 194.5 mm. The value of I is 15.79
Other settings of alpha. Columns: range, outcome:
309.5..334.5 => 15.8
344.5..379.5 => 17.38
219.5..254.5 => 13.32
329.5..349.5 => 18.47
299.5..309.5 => 16.15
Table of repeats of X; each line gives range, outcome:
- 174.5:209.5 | 14.02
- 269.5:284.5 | 13.77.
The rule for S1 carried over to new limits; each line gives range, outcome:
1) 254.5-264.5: 14.03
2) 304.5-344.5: 21.21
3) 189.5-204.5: 16.09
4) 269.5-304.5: 16.93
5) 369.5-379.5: 19.17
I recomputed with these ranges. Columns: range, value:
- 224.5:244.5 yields 19.74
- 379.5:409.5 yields 18.55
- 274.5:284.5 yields 15.69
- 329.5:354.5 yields 21.75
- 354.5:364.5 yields 19.11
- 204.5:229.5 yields 17.82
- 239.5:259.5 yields 17.43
